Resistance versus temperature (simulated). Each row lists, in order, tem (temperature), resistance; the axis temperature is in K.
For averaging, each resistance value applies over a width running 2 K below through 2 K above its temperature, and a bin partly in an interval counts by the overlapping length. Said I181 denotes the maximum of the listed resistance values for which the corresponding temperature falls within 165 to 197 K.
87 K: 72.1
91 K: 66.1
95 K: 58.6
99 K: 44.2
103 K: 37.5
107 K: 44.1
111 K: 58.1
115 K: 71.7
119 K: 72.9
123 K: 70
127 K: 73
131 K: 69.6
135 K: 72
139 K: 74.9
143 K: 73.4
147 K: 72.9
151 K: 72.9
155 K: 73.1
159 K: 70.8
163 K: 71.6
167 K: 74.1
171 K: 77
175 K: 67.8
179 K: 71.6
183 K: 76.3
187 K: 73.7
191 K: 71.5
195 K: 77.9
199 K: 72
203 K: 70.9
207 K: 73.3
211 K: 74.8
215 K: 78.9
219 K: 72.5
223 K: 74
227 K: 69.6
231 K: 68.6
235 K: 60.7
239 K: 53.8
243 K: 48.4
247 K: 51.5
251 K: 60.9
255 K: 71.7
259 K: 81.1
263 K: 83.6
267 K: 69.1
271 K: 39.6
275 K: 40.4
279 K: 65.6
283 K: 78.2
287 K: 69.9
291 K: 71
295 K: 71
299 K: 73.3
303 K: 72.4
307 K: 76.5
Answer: 77.9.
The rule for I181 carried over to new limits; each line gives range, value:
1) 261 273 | 83.6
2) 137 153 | 74.9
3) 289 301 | 73.3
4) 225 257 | 71.7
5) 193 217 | 78.9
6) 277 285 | 78.2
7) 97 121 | 72.9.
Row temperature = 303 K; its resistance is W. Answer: 72.4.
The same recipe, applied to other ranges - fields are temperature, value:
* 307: 76.5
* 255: 71.7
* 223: 74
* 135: 72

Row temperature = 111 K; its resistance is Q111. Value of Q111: 58.1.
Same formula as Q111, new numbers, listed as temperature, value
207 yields 73.3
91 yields 66.1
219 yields 72.5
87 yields 72.1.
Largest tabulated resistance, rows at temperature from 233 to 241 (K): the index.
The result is 60.7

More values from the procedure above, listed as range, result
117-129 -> 73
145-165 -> 73.1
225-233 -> 69.6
